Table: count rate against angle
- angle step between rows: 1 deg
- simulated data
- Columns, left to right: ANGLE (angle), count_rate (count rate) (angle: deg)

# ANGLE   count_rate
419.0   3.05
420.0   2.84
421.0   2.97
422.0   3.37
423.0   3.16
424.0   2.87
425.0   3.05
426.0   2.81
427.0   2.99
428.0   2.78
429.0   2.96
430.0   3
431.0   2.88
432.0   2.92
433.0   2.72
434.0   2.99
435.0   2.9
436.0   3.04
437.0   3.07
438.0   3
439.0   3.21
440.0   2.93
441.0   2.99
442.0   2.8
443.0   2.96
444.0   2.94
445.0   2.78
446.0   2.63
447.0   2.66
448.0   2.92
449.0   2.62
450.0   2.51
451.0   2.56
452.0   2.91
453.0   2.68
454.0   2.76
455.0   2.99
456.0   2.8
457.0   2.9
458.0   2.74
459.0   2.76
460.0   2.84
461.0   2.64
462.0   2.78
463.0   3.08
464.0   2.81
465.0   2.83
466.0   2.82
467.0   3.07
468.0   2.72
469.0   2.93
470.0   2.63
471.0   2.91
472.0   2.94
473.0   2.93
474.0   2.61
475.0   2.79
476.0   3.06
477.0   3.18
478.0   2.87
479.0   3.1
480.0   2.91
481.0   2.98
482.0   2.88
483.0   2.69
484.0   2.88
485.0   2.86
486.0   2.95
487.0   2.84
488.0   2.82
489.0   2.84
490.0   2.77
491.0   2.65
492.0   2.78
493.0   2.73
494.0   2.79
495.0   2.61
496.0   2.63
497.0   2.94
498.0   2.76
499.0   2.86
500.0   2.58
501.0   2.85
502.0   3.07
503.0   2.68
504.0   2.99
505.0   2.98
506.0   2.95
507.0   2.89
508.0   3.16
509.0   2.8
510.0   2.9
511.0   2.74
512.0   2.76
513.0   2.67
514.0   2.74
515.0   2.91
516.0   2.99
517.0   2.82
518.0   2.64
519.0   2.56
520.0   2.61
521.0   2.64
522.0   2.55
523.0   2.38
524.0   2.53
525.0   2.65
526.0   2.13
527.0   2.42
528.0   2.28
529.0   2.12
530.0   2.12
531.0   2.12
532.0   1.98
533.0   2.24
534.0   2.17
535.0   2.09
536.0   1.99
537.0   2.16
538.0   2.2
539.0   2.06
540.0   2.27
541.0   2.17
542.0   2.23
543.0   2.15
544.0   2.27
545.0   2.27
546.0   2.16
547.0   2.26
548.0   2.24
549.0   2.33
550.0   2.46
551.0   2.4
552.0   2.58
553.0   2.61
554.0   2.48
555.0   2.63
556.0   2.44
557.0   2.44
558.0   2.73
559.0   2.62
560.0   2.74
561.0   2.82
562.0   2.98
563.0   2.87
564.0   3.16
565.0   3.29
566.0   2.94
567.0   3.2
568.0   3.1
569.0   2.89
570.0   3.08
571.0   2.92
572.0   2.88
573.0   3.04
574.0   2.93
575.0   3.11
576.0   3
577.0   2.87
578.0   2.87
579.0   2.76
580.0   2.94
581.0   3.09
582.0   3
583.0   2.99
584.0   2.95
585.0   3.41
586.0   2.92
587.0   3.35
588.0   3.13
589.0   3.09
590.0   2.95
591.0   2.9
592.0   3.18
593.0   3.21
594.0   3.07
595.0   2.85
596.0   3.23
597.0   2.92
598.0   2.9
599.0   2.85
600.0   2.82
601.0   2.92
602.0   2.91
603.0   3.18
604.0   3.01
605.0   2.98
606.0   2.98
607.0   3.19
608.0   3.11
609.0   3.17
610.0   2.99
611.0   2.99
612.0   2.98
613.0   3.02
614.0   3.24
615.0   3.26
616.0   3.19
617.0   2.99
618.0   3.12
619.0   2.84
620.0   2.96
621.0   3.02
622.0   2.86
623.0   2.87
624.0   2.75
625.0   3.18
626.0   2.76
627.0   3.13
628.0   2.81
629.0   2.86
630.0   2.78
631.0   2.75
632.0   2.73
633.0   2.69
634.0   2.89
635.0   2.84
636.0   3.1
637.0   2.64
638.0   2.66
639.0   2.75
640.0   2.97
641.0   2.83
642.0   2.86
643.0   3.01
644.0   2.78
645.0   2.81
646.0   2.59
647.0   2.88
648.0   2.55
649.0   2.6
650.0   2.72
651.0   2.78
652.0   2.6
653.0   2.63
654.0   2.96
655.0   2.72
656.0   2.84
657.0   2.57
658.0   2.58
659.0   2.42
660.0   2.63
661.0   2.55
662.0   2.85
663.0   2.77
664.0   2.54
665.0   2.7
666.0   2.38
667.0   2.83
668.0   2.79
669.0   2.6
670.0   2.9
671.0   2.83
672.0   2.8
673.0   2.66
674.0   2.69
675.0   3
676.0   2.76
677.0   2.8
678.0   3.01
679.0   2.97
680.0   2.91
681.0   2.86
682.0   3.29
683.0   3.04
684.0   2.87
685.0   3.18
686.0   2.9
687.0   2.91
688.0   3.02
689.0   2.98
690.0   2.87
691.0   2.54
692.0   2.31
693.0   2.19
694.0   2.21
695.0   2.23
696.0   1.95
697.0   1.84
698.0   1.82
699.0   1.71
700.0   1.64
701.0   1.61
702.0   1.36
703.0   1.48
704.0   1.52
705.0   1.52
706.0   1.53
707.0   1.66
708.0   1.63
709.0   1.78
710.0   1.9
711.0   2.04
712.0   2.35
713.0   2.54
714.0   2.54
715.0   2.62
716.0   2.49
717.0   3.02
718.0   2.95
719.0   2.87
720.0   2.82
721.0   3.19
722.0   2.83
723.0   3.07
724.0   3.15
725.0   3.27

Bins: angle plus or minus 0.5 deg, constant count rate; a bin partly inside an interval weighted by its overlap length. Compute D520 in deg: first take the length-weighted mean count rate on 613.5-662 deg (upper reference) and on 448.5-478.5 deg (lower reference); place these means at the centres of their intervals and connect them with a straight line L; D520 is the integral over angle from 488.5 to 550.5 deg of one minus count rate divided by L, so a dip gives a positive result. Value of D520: 6.3 deg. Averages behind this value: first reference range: 2.82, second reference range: 2.82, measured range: 2.54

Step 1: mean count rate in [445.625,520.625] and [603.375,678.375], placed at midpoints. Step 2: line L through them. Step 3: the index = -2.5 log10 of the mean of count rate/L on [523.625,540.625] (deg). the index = 0.27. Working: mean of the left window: 2.82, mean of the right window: 2.84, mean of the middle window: 2.21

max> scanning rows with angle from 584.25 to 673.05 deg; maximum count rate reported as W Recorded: 3.41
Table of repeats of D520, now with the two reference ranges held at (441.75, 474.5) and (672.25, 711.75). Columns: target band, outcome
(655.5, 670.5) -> -1.7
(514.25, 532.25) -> 1.3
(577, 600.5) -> -4.3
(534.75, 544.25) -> 1.7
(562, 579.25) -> -2.8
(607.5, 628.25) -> -4.4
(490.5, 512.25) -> -0.9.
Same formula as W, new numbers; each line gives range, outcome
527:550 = 2.46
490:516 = 3.16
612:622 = 3.26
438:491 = 3.21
